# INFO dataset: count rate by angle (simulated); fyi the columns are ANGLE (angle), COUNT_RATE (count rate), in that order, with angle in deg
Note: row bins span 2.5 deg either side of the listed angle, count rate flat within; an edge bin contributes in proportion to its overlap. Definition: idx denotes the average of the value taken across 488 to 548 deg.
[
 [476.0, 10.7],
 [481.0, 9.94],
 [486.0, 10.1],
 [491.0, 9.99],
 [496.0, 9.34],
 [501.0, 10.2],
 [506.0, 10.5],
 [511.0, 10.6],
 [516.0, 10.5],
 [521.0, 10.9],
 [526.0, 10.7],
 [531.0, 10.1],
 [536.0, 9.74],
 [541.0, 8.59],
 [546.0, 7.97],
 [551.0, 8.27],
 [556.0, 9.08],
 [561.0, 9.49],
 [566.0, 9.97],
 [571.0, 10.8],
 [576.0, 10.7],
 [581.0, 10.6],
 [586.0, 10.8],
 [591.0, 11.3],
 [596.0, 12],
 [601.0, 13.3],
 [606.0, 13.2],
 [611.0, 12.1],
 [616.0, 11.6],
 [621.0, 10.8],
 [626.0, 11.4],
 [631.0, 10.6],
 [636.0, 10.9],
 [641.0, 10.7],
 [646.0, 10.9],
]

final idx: 9.95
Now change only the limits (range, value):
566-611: 11.5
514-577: 9.73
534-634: 10.6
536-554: 8.5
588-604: 12.2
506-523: 10.6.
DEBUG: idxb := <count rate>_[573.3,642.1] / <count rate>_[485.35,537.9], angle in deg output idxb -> 1.12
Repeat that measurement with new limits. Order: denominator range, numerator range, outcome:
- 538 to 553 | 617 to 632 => 1.33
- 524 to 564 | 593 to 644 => 1.26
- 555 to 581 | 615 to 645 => 1.08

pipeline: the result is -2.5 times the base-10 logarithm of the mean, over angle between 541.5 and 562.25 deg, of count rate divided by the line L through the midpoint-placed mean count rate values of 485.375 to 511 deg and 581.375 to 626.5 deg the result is 0.26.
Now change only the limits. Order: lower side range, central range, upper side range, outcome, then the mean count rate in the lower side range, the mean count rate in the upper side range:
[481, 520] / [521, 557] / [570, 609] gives 0.16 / 10.2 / 11.6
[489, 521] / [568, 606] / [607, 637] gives -0.04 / 10.2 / 11.3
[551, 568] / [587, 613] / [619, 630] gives -0.18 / 9.32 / 11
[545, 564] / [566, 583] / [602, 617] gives -0.05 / 8.79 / 12.5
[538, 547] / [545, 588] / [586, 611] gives 0.03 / 8.41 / 12.2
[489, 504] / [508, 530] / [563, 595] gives -0.06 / 9.86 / 10.7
